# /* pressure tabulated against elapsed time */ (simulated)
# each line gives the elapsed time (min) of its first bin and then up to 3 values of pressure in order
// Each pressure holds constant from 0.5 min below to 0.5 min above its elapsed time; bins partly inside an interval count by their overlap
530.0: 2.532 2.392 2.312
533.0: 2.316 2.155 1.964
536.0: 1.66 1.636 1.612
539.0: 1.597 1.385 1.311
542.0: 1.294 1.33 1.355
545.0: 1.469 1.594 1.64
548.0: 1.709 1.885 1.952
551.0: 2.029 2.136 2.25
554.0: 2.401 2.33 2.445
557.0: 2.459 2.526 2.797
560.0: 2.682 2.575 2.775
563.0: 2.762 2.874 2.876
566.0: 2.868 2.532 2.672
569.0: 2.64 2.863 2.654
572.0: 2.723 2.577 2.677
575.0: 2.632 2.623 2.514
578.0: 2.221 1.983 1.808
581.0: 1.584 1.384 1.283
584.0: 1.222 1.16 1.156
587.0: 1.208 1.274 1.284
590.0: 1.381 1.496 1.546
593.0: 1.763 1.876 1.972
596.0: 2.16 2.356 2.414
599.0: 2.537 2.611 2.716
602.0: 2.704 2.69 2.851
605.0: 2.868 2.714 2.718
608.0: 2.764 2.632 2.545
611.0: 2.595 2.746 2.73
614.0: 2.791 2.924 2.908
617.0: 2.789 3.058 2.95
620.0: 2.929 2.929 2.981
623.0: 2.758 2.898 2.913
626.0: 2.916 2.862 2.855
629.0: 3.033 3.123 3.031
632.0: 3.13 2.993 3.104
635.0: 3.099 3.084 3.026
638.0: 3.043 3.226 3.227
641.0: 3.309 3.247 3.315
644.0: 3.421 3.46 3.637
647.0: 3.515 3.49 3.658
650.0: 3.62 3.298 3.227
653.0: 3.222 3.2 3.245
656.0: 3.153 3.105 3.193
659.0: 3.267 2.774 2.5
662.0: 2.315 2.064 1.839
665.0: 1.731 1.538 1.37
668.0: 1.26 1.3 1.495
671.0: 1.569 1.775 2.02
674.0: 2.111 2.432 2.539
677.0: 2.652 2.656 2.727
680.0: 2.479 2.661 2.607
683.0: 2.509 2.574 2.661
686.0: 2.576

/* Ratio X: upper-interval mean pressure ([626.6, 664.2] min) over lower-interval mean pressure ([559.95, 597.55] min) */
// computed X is 1.5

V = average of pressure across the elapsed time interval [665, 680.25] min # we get 1.98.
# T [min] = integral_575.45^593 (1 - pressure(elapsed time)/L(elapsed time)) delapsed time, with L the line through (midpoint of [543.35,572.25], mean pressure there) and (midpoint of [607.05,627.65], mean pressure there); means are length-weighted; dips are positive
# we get 6.5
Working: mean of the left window 2.35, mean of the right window 2.83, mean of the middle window 1.6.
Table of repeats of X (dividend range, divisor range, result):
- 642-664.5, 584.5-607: 1.52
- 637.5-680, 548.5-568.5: 1.09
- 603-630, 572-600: 1.50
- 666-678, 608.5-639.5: 0.64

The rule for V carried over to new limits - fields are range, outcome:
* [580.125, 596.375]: 1.49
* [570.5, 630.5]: 2.38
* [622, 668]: 2.96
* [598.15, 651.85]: 3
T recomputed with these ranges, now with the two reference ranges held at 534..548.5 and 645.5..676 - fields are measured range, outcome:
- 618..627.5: -2.8 min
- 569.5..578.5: -3.8 min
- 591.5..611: -3.6 min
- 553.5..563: -4.8 min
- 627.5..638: -3.2 min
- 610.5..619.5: -2.7 min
